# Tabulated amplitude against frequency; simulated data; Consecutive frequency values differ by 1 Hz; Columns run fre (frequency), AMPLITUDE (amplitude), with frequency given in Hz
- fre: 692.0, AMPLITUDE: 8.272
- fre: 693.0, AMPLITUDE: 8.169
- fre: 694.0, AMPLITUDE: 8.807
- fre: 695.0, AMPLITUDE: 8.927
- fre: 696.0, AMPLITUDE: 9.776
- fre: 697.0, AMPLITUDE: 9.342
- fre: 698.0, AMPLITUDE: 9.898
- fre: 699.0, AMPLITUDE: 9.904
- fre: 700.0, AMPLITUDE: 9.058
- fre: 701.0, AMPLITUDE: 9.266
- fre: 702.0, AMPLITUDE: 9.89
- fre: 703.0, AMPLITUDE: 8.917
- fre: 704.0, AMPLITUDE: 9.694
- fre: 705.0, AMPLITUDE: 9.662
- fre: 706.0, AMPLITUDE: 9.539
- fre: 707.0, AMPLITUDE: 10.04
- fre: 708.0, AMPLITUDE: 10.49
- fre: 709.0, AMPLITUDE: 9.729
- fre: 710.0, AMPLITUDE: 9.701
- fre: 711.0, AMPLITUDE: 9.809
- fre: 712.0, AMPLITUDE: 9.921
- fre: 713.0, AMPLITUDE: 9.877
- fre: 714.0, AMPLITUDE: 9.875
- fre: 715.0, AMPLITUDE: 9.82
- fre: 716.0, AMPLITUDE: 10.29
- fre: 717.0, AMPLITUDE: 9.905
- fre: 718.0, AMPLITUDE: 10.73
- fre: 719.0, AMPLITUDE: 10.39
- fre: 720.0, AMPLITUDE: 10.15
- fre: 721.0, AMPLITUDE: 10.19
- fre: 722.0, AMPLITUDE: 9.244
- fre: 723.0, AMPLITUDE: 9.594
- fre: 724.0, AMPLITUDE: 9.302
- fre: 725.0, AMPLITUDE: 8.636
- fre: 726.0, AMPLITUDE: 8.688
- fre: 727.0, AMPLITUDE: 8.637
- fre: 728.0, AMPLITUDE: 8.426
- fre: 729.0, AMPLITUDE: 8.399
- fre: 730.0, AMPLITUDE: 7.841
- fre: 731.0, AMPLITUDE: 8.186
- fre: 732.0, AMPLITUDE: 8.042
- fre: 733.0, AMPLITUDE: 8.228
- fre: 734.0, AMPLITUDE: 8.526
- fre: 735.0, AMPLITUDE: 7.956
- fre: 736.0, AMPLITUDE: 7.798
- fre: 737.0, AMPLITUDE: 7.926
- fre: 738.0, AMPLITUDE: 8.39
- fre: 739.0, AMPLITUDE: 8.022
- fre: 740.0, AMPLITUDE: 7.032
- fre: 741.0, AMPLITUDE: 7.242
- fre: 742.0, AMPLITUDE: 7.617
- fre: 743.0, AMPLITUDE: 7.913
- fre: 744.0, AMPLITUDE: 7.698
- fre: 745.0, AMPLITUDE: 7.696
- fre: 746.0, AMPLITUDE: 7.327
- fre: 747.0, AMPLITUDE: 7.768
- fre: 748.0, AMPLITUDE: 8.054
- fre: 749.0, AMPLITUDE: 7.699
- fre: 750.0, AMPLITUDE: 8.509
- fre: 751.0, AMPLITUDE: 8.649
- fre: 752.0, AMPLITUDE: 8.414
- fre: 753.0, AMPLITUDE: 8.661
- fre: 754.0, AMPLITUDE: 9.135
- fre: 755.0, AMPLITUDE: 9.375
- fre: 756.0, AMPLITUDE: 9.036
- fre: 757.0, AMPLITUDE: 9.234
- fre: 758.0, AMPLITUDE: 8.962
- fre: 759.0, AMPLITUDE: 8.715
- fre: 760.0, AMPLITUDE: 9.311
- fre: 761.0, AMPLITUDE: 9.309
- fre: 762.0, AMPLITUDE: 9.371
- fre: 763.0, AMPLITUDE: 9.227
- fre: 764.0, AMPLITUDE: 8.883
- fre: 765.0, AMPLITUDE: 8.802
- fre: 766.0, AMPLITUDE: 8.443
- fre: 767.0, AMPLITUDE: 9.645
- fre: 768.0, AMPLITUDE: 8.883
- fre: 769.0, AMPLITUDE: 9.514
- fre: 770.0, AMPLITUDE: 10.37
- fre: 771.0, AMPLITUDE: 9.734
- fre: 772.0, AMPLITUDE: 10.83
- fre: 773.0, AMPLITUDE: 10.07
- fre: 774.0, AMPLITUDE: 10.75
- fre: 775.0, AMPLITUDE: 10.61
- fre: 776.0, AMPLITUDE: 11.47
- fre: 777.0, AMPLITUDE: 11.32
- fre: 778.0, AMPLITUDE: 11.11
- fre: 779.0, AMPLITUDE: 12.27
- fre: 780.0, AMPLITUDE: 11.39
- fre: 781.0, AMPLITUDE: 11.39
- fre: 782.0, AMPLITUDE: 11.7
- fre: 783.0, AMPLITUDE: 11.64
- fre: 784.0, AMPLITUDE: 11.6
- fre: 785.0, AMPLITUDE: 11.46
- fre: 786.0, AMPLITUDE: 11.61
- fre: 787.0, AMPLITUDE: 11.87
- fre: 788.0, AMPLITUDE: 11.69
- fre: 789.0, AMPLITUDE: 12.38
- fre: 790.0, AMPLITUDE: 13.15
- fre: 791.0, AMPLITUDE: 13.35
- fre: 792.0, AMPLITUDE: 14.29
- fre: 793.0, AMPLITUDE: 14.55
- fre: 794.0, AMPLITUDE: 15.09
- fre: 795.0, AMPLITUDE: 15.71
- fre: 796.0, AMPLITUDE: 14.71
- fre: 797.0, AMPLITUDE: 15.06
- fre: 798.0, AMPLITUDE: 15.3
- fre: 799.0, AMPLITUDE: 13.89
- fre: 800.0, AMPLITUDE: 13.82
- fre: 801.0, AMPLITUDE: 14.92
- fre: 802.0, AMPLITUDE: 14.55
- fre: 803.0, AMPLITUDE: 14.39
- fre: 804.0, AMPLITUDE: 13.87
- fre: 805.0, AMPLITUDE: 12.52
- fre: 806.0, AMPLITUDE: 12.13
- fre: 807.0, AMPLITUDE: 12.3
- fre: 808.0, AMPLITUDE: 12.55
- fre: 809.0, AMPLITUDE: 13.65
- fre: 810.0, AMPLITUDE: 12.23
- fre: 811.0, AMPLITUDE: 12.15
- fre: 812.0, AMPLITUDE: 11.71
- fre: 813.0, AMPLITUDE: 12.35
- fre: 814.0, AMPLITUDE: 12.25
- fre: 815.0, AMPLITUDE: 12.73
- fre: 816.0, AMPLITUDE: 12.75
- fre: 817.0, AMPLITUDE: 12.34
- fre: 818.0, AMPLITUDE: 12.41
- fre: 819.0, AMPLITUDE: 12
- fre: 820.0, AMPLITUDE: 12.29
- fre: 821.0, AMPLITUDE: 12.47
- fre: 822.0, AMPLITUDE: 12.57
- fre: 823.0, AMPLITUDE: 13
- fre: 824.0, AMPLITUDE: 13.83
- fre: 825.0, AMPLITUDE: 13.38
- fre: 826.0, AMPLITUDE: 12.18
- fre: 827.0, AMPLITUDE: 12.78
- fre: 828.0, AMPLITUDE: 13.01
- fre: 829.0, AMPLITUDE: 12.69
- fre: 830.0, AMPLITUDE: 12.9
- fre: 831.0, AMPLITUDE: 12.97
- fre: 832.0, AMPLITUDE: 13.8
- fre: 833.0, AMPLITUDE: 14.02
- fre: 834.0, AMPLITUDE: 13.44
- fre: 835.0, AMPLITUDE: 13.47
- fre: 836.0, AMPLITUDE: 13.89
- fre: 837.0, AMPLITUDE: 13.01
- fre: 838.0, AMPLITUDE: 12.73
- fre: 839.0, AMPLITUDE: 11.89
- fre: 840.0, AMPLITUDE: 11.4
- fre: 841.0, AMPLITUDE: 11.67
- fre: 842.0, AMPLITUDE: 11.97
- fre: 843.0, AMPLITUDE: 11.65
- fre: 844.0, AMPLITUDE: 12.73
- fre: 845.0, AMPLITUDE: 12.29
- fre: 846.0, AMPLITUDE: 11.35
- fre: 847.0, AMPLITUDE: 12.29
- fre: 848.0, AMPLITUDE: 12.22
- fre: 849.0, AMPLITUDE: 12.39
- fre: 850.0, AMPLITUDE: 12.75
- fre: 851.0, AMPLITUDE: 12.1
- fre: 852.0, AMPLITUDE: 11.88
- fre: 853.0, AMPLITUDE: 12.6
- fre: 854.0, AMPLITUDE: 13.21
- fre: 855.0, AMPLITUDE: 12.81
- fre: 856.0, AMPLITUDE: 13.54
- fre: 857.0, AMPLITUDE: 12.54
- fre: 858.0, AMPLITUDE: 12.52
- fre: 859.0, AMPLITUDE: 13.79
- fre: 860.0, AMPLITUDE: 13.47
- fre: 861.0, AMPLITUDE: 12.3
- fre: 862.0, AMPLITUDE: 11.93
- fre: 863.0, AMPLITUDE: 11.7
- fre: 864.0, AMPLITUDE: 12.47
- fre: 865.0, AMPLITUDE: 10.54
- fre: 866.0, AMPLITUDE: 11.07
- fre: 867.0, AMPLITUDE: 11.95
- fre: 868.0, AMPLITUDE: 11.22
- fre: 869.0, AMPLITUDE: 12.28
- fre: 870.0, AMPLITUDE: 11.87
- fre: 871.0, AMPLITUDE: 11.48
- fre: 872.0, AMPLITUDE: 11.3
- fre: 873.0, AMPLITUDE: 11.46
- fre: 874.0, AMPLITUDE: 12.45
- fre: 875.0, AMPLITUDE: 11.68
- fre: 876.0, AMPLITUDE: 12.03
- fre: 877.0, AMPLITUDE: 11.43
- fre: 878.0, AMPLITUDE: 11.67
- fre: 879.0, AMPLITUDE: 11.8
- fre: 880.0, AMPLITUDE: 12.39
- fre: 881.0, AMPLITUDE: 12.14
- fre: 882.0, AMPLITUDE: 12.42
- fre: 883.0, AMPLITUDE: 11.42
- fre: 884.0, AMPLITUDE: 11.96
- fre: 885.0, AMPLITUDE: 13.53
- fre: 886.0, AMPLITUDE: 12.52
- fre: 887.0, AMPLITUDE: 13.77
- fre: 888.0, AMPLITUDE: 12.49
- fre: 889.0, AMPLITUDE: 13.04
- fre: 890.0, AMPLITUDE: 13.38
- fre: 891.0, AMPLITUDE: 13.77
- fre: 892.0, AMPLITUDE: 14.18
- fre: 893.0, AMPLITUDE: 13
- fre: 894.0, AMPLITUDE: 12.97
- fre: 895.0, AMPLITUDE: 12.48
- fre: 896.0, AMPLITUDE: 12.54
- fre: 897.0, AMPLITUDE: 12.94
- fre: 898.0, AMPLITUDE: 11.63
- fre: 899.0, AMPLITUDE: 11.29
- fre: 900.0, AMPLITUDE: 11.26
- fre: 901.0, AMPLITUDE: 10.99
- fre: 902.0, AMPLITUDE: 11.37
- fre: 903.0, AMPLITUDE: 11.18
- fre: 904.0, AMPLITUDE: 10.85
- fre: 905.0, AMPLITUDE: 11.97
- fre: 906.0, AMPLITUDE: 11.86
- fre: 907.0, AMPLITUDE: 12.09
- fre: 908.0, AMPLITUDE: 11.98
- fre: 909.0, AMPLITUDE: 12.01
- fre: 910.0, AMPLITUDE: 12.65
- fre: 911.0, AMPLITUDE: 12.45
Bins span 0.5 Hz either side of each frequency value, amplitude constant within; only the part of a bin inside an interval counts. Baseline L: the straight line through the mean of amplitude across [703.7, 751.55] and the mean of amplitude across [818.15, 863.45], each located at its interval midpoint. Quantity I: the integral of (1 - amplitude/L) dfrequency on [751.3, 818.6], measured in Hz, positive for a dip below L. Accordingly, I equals -4.91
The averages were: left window 8.85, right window 12.7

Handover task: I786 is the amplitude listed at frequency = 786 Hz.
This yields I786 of 11.61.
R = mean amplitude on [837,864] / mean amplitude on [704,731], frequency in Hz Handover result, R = 1.30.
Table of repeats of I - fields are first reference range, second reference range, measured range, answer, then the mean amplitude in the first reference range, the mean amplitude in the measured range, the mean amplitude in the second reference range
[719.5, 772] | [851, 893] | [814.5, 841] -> -4.26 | 8.64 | 12.8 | 12.3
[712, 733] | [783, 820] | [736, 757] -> 4.69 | 9.3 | 8.13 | 13.1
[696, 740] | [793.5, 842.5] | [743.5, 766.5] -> 4.43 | 9.23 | 8.62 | 13.1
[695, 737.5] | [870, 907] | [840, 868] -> -1.56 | 9.31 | 12.3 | 12.2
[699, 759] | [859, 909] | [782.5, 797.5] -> -4.46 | 8.9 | 13.2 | 12.1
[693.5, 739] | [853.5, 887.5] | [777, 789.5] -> -1.33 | 9.26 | 11.7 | 12.2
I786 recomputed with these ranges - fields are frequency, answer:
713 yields 9.877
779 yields 12.27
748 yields 8.054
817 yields 12.34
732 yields 8.042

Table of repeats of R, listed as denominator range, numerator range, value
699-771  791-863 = 1.45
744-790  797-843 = 1.31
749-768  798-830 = 1.45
